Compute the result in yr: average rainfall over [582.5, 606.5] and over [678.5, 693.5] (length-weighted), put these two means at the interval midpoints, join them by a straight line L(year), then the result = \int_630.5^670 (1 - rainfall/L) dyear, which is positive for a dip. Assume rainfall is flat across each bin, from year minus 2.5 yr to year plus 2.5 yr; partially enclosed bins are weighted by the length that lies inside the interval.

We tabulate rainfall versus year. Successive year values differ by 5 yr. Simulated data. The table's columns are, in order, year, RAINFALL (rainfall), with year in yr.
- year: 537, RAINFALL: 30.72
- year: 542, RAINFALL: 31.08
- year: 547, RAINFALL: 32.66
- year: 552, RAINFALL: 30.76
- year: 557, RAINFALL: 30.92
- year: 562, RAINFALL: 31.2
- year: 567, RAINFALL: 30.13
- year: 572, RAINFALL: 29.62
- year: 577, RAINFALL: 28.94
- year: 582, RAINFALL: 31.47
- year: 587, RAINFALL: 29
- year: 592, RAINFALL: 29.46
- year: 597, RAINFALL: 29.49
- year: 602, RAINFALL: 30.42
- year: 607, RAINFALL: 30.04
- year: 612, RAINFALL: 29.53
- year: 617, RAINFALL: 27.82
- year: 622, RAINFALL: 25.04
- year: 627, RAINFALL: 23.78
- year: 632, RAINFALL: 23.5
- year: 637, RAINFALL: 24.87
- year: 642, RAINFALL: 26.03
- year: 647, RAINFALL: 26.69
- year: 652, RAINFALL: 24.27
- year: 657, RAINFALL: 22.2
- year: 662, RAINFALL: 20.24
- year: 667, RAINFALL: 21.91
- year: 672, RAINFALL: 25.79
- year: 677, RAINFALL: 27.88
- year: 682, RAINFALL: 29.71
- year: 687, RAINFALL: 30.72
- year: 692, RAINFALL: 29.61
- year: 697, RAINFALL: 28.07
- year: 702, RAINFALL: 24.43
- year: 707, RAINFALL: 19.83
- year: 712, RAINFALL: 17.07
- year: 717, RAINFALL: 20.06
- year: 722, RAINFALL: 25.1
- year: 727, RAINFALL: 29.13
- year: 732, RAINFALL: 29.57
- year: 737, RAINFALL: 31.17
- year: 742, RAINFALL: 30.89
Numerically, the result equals 8.08 yr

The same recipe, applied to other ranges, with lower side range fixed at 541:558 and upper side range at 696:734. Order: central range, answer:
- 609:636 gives 2.10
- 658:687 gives 0.40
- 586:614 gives -0.54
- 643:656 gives 0.84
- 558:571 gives 0.07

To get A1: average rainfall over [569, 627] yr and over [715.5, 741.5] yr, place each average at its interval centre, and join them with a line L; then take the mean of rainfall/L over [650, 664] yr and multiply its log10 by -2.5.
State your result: 0.26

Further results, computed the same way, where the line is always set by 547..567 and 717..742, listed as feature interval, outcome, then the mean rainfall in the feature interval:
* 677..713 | 0.10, 26.1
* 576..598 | 0.03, 29.7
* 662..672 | 0.28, 22.5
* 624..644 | 0.21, 24.5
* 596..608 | 0.01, 30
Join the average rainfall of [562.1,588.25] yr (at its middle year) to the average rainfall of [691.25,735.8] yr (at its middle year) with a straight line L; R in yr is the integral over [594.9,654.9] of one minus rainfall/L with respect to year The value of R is 2.99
